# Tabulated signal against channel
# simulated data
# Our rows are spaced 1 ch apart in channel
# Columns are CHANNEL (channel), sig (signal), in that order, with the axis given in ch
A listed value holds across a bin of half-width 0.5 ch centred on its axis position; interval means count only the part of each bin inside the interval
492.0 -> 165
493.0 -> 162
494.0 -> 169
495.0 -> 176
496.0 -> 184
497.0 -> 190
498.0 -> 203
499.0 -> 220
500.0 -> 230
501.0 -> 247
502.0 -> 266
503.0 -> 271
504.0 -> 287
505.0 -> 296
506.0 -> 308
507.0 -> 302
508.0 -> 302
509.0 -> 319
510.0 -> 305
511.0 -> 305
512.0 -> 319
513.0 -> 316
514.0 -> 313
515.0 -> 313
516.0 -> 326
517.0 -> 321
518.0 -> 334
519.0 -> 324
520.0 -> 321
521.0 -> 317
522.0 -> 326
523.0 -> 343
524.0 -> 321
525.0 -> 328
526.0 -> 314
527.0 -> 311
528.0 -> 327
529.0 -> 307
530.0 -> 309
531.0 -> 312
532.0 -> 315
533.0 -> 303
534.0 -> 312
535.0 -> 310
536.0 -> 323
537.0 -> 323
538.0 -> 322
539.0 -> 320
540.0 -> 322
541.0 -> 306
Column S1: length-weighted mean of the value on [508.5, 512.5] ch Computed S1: 312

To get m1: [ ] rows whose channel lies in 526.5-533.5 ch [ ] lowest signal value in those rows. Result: 303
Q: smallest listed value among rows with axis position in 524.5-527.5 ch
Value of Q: 311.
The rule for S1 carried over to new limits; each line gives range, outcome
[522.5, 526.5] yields 326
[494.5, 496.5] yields 180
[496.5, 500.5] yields 211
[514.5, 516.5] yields 320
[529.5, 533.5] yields 310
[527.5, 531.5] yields 314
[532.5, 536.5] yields 312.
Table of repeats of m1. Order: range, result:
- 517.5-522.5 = 317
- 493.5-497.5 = 169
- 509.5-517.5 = 305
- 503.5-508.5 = 287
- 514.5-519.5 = 313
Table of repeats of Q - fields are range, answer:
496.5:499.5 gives 190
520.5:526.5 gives 314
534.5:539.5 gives 310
